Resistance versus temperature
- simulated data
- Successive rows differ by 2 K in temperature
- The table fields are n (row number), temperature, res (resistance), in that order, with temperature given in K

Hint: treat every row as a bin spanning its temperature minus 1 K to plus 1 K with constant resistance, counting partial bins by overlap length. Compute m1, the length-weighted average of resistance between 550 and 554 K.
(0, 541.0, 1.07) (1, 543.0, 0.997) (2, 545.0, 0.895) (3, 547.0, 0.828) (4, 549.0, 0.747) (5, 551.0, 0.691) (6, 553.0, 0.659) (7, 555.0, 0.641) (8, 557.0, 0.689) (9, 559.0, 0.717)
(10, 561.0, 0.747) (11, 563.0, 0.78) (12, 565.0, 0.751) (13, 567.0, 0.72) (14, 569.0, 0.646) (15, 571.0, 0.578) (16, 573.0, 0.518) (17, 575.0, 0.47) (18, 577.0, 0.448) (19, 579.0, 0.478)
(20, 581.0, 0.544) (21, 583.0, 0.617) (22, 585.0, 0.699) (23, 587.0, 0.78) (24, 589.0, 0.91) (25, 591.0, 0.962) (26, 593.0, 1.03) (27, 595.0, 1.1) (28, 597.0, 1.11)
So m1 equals 0.675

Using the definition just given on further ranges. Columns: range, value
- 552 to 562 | 0.691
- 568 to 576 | 0.553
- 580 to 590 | 0.71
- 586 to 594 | 0.921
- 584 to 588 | 0.74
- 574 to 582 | 0.485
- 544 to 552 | 0.79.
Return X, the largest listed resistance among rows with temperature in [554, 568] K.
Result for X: 0.78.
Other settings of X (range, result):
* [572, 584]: 0.617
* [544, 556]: 0.895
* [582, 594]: 1.03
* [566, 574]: 0.72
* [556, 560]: 0.717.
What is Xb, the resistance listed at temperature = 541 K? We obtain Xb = 1.07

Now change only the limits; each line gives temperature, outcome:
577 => 0.448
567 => 0.72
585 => 0.699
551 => 0.691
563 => 0.78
